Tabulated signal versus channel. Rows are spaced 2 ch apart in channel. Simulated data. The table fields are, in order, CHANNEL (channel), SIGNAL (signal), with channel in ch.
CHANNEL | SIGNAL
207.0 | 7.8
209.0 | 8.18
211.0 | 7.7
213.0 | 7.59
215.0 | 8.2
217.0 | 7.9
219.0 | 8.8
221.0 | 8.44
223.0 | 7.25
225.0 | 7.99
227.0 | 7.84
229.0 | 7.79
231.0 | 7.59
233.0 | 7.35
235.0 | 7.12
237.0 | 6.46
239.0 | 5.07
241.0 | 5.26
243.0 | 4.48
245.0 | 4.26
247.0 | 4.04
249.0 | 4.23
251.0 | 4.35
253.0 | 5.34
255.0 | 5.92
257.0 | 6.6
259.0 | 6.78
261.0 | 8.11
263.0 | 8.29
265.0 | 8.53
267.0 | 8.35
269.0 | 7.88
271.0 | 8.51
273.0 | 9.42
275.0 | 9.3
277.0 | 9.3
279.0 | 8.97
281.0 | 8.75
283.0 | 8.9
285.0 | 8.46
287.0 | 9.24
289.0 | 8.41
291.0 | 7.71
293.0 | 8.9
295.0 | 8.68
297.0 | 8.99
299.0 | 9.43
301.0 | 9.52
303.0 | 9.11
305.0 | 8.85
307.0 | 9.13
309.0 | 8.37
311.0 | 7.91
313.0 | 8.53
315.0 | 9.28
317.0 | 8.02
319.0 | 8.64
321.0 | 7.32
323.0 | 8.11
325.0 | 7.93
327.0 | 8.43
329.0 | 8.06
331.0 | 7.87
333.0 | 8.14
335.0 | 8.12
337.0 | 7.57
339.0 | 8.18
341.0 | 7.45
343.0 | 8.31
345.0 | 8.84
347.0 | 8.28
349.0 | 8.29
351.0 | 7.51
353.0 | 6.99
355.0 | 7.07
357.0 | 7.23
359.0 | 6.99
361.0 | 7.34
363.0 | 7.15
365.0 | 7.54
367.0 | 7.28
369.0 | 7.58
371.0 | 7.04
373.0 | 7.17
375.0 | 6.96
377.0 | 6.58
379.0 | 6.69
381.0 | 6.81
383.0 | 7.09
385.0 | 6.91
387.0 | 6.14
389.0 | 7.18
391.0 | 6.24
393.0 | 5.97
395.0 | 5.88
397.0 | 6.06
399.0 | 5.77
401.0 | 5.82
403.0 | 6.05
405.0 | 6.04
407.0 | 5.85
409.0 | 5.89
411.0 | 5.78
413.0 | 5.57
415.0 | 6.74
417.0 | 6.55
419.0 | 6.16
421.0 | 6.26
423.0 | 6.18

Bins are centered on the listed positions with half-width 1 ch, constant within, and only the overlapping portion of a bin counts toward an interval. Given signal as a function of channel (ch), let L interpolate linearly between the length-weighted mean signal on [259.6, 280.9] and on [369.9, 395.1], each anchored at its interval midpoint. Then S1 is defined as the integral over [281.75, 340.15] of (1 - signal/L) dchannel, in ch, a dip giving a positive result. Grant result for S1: -4.0 ch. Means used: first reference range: 8.63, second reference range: 6.7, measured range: 8.47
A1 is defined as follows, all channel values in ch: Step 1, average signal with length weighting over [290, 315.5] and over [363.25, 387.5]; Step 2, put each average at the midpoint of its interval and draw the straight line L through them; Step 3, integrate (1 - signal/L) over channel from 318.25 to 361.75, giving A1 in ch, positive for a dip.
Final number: 0.1 ch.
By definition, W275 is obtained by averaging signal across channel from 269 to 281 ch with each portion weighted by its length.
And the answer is 8.97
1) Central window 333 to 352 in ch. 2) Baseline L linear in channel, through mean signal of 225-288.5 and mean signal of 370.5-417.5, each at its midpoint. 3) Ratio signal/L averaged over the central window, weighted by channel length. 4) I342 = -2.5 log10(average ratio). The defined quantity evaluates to -0.21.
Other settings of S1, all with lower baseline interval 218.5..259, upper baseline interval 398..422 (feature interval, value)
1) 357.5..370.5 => -2.5 ch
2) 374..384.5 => -1.3 ch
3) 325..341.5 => -4.9 ch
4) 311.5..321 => -3.5 ch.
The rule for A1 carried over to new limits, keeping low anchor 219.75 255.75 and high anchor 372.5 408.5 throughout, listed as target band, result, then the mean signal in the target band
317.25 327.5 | -2.9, 8.06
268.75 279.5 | -4.7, 8.96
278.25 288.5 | -4.3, 8.84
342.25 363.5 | -4.4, 7.64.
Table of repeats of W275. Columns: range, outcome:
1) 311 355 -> 8.06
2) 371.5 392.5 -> 6.76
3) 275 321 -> 8.76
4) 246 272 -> 6.69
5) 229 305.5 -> 7.53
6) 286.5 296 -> 8.55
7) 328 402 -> 7.19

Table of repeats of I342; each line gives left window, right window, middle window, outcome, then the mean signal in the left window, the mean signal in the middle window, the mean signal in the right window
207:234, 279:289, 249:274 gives 0.18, 7.89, 7.22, 8.81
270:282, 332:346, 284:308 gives -0.02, 9.04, 8.87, 8.09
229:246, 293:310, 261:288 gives -0.13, 6.06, 8.74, 9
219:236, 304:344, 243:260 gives 0.46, 7.74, 5.15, 8.21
